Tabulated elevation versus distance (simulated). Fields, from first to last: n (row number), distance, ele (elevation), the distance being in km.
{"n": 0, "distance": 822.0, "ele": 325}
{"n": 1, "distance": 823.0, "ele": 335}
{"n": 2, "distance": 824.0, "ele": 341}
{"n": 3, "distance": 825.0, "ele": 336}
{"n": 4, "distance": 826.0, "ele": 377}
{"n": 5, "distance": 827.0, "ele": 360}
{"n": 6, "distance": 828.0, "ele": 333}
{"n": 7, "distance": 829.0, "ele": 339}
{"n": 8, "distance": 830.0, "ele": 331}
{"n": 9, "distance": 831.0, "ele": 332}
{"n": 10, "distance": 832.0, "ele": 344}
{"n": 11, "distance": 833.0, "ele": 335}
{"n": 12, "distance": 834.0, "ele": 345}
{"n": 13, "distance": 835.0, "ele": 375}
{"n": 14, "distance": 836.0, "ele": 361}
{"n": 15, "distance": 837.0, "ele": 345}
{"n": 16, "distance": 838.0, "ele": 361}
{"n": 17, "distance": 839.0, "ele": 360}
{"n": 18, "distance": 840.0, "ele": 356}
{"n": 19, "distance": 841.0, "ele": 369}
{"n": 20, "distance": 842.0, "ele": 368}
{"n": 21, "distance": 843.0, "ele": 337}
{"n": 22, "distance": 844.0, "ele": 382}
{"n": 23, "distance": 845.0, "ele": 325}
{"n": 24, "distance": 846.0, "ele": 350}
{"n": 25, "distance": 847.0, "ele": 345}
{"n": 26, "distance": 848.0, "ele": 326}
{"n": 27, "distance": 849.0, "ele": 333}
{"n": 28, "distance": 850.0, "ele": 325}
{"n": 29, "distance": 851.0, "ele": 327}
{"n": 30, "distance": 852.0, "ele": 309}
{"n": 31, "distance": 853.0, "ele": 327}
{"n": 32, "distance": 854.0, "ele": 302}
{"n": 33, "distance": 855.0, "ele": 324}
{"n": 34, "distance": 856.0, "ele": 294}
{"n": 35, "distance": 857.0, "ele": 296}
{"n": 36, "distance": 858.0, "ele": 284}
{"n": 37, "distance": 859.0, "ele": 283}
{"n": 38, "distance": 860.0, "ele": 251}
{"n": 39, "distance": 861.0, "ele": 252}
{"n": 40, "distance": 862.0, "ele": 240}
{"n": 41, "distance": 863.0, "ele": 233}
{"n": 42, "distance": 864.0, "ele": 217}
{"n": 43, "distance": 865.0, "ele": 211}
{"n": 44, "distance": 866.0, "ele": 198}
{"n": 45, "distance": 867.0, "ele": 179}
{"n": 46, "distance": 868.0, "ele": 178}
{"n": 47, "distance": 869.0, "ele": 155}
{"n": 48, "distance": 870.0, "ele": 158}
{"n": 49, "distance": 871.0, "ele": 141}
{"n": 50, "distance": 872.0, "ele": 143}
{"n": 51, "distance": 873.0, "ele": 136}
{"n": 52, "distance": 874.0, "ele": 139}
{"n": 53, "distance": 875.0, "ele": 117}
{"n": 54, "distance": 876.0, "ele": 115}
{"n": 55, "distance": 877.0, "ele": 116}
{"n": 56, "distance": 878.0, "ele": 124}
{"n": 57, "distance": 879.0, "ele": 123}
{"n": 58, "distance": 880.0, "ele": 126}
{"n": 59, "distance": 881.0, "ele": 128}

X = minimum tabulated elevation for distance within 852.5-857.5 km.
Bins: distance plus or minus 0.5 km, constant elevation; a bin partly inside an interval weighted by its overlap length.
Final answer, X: 294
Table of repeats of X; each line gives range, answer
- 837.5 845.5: 325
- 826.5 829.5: 333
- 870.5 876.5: 115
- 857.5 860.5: 251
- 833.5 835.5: 345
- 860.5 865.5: 211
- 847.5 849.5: 326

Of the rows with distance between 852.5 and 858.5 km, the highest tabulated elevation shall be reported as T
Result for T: 327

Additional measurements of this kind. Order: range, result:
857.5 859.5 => 284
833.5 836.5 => 375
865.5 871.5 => 198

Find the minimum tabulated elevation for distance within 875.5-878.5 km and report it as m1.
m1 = 115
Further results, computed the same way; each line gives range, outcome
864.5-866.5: 198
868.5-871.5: 141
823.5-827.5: 336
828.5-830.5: 331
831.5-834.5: 335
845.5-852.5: 309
